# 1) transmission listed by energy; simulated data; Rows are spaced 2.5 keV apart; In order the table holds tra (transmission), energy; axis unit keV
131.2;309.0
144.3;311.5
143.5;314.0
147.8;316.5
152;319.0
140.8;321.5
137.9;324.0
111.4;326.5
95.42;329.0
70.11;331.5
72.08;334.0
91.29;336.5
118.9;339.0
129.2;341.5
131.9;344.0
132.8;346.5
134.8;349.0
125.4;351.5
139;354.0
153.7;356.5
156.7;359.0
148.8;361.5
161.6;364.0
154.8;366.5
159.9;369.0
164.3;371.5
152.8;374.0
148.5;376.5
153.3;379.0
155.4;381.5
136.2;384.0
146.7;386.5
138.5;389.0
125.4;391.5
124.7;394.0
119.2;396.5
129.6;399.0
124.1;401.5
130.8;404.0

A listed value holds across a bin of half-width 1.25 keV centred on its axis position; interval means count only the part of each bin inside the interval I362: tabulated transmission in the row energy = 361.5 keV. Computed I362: 148.8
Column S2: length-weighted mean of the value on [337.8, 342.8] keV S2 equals 124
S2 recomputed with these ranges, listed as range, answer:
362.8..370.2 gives 159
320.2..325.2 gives 139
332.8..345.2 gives 109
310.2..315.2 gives 144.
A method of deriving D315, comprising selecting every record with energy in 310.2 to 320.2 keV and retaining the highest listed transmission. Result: 152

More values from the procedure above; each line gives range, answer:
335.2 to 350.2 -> 134.8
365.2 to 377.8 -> 164.3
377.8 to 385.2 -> 155.4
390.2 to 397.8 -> 125.4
